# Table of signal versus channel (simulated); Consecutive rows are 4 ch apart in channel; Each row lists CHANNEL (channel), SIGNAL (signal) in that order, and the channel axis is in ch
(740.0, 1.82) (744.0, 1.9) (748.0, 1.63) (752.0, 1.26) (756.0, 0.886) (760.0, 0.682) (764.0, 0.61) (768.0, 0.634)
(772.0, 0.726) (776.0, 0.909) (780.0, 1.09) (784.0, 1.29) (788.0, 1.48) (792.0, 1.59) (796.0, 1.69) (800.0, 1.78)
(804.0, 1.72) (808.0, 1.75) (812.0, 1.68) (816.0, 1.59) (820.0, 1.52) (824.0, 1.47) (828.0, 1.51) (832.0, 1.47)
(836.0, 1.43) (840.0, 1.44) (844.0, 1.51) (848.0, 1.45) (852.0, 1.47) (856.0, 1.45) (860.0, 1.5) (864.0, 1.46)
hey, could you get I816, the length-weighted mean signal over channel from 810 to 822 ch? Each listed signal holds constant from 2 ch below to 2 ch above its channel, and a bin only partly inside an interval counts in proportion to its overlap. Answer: 1.6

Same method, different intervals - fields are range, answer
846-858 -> 1.46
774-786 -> 1.1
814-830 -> 1.52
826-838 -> 1.47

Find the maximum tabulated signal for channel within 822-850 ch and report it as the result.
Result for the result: 1.51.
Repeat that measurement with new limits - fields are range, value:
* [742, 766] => 1.9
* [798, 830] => 1.78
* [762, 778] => 0.909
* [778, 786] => 1.29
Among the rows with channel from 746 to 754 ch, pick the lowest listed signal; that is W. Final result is 1.26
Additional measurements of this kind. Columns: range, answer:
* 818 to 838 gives 1.43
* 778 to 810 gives 1.09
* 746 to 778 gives 0.61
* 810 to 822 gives 1.52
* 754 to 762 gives 0.682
